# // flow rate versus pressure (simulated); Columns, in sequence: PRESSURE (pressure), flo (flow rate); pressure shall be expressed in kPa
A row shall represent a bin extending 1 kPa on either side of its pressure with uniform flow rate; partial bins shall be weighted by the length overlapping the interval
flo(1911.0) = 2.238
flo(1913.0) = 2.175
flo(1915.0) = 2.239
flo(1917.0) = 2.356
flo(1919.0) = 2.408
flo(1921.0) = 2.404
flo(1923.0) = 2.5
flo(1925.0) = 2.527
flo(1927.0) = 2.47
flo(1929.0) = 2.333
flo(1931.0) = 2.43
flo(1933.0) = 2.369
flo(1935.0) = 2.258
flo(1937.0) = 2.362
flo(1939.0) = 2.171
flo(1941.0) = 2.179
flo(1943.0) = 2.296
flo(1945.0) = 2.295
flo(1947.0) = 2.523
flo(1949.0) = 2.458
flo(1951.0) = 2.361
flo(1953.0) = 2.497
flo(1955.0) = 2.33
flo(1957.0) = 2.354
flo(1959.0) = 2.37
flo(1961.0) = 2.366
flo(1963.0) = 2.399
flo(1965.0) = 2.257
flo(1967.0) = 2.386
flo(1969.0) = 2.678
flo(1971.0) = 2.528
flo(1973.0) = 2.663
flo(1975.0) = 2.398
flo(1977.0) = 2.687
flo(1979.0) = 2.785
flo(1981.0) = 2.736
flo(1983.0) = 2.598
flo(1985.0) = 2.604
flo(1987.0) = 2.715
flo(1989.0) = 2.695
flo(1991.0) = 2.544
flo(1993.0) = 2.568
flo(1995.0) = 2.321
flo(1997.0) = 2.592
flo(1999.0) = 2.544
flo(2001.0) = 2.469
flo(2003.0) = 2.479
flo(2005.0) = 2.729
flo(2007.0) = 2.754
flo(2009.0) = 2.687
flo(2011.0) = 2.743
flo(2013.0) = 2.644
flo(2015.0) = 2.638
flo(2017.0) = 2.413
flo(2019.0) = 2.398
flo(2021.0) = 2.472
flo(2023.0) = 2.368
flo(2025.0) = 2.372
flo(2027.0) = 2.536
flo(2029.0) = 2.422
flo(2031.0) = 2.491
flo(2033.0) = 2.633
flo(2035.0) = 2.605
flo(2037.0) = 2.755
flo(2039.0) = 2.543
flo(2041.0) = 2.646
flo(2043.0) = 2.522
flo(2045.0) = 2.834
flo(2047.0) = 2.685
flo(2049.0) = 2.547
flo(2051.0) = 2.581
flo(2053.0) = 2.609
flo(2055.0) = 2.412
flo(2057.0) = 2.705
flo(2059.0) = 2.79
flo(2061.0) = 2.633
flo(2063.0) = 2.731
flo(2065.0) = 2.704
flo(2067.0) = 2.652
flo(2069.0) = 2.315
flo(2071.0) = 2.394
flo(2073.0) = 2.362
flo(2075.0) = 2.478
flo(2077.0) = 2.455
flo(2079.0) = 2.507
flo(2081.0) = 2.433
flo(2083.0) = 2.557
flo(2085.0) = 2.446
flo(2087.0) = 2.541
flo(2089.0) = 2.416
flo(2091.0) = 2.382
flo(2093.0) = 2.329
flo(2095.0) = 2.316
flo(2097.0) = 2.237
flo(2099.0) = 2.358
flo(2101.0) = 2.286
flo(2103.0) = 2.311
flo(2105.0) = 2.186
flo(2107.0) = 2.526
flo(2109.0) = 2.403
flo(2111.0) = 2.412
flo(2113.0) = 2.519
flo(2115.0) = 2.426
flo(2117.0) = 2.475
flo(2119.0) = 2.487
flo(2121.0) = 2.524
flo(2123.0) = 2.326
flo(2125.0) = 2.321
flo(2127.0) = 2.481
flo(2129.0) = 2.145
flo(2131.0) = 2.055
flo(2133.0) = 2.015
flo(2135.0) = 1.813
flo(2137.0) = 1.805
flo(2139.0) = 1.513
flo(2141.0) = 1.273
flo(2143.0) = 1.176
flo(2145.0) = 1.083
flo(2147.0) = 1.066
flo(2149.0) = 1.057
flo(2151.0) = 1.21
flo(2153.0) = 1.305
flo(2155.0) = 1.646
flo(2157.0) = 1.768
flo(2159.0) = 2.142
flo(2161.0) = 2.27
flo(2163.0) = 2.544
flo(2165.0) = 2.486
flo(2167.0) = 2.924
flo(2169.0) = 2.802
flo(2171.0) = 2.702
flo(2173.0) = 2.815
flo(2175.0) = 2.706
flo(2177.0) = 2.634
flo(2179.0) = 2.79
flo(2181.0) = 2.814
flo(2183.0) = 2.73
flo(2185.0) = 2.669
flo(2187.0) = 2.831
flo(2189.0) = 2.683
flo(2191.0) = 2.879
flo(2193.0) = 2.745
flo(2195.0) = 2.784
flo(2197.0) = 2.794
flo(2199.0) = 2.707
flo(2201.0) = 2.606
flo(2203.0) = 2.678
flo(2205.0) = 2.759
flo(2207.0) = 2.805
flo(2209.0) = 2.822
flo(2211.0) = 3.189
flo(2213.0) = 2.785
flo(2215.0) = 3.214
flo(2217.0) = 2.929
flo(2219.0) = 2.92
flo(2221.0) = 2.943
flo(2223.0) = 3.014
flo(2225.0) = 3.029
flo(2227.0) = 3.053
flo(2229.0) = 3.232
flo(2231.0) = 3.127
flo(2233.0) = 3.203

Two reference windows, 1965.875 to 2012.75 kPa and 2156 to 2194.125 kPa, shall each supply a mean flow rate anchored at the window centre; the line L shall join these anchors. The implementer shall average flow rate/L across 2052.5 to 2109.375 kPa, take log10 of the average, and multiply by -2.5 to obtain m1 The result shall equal 0.065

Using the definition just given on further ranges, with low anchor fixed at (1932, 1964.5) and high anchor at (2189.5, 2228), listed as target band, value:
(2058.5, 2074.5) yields 0.01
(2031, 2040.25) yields -0.04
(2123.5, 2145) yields 0.43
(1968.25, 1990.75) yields -0.10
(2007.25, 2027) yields -0.02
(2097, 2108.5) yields 0.14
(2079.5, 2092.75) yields 0.07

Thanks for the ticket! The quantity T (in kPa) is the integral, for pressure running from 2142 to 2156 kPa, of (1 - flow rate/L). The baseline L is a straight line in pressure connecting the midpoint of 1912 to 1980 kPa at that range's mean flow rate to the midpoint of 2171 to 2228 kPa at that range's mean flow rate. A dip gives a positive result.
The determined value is 7.8 kPa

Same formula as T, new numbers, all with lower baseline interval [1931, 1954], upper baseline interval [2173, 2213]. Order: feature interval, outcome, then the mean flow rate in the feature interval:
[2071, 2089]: 0.80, 2.46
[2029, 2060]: -1.20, 2.62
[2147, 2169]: 6.32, 1.94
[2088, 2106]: 2.03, 2.31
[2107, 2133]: 2.69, 2.37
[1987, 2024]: -1.66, 2.56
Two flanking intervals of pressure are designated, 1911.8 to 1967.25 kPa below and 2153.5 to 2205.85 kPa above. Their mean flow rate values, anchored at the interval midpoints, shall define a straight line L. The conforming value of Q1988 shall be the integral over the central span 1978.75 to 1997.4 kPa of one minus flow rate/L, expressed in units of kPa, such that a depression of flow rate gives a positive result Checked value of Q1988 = -1.6 kPa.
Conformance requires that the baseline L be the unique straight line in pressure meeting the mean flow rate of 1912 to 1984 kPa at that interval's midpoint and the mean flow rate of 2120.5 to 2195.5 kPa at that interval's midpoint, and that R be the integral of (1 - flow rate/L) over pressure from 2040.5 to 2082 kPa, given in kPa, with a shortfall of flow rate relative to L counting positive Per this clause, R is -4.92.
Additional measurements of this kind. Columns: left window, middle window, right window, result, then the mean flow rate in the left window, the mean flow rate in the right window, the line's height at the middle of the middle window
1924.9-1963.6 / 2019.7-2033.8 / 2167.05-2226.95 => 0.3 kPa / 2.36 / 2.83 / 2.51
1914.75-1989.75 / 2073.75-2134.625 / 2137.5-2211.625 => -0.2 kPa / 2.45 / 2.33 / 2.37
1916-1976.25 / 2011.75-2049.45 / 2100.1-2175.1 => -4.8 kPa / 2.4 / 2.1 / 2.27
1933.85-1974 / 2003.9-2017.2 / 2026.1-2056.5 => -0.8 kPa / 2.39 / 2.59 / 2.52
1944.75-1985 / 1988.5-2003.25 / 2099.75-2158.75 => -0.8 kPa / 2.49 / 1.96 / 2.39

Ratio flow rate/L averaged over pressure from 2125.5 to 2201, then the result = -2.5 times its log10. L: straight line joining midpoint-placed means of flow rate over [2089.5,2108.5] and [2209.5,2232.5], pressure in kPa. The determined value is 0.22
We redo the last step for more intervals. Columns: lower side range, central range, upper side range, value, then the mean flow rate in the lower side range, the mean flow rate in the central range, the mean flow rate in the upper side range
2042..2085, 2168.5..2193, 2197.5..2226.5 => 0.03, 2.56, 2.75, 2.89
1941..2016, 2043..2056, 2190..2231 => 0.02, 2.53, 2.6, 2.9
